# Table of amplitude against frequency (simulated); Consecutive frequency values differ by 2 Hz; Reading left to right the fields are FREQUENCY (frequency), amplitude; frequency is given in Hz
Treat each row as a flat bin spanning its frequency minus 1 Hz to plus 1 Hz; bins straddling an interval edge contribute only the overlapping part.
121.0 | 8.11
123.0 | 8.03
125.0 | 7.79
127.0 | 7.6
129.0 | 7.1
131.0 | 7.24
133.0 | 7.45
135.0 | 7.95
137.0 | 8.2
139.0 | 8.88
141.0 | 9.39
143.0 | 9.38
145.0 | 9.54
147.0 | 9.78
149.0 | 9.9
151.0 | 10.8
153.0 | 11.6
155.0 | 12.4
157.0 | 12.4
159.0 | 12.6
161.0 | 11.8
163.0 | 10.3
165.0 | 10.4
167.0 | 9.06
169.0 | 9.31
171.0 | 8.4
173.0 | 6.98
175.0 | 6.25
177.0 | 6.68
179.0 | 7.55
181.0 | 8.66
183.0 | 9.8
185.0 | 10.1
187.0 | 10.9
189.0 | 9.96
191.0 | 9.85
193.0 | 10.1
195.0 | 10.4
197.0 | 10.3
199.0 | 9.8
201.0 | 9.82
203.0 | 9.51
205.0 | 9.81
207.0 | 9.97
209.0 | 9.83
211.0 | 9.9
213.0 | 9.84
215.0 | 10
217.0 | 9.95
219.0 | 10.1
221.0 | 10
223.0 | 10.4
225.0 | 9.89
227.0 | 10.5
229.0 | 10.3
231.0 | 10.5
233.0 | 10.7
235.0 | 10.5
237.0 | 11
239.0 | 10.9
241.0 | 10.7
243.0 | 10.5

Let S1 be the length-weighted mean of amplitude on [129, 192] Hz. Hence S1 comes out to 9.43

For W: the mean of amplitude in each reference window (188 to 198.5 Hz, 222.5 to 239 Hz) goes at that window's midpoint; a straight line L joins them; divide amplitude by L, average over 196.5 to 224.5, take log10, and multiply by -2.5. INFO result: 0.038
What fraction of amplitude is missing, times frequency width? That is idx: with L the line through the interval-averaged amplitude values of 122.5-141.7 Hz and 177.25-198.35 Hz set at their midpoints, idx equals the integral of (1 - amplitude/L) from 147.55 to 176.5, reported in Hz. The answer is -4.2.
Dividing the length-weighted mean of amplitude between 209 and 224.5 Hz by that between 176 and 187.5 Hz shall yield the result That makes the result 1.13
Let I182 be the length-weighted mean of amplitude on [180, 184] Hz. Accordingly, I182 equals 9.23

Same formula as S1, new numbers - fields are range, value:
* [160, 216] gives 9.47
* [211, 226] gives 10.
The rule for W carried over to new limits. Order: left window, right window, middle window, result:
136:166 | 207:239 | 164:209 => 0.121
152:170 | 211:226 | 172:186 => 0.320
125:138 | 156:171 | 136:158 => -0.121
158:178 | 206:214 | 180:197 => -0.052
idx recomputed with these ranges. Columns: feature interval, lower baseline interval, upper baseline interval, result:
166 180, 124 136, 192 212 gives 1.9 Hz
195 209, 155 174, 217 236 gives 0.5 Hz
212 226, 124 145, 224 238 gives 0.2 Hz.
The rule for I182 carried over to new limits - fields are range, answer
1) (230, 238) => 10.7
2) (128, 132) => 7.17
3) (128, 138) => 7.59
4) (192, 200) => 10.2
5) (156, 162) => 12.3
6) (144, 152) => 10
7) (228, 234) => 10.5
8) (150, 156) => 11.6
